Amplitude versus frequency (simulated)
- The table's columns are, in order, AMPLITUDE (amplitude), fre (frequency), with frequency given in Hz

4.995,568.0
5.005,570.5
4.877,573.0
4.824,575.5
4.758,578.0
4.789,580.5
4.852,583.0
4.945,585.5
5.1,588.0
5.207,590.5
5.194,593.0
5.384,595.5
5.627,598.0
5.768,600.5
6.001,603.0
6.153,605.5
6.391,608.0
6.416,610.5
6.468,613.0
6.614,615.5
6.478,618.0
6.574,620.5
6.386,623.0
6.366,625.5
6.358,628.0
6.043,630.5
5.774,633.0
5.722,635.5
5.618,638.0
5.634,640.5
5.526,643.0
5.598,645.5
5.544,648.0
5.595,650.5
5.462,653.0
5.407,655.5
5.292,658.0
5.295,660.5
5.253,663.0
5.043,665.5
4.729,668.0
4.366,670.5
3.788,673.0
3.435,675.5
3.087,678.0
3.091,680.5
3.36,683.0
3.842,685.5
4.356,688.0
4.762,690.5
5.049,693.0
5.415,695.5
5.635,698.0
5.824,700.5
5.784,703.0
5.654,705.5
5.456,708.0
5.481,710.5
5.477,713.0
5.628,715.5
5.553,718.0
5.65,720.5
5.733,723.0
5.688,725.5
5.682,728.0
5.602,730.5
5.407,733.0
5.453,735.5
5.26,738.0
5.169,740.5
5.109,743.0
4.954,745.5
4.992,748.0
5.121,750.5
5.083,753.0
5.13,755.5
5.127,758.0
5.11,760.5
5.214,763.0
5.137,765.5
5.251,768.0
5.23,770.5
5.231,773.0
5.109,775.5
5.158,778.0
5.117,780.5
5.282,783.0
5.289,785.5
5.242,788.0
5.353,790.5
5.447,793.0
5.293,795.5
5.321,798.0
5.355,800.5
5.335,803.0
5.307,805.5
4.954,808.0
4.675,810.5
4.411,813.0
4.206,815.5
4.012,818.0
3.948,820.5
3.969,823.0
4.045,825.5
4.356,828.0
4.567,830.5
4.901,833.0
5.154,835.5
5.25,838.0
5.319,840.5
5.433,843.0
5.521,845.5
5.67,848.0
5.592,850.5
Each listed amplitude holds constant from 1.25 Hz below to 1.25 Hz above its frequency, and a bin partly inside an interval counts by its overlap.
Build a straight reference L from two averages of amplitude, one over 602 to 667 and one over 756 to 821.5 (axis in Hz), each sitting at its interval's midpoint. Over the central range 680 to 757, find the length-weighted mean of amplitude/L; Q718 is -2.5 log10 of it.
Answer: 0.05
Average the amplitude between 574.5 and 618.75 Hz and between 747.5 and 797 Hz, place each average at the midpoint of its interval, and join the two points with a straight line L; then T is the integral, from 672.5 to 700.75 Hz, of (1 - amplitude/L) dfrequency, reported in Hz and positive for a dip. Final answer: 5.9 Hz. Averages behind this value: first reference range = 5.6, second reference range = 5.2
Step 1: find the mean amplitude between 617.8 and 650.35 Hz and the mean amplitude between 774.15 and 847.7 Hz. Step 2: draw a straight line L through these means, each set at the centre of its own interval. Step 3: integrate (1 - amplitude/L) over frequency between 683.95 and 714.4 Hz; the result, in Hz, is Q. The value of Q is 2.0 Hz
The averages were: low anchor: 5.94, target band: 5.21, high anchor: 4.95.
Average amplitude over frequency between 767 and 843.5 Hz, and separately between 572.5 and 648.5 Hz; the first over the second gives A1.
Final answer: 0.86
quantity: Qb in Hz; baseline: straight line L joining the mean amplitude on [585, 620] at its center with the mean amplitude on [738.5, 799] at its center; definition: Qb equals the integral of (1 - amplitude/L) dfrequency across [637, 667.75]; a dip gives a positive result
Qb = 1.4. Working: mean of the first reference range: 5.87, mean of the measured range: 5.41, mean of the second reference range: 5.19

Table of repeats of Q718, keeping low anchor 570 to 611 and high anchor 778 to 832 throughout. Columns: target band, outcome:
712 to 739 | -0.108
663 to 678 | 0.211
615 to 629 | -0.218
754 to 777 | -0.050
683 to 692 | 0.214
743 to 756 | -0.018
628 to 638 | -0.122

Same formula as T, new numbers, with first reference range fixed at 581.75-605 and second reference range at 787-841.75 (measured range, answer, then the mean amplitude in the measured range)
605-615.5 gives -2.1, 6.4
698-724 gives -2.8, 5.62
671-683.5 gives 4.2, 3.41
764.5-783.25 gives -1.0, 5.19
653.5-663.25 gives -0.2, 5.33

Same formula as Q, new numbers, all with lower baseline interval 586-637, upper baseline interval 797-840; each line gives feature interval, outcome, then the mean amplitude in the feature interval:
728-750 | -0.3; 5.26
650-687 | 7.8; 4.45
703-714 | -0.3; 5.55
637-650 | 0.5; 5.58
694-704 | -0.4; 5.65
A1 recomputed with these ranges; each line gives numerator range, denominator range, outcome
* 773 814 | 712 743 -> 0.94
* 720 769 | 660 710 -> 1.13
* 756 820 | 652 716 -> 1.05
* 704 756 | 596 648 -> 0.89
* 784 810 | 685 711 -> 1.01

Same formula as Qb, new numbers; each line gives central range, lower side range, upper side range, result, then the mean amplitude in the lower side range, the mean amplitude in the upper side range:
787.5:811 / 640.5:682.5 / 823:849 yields -1.52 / 4.78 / 4.96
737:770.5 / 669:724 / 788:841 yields -2.10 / 4.83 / 4.82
